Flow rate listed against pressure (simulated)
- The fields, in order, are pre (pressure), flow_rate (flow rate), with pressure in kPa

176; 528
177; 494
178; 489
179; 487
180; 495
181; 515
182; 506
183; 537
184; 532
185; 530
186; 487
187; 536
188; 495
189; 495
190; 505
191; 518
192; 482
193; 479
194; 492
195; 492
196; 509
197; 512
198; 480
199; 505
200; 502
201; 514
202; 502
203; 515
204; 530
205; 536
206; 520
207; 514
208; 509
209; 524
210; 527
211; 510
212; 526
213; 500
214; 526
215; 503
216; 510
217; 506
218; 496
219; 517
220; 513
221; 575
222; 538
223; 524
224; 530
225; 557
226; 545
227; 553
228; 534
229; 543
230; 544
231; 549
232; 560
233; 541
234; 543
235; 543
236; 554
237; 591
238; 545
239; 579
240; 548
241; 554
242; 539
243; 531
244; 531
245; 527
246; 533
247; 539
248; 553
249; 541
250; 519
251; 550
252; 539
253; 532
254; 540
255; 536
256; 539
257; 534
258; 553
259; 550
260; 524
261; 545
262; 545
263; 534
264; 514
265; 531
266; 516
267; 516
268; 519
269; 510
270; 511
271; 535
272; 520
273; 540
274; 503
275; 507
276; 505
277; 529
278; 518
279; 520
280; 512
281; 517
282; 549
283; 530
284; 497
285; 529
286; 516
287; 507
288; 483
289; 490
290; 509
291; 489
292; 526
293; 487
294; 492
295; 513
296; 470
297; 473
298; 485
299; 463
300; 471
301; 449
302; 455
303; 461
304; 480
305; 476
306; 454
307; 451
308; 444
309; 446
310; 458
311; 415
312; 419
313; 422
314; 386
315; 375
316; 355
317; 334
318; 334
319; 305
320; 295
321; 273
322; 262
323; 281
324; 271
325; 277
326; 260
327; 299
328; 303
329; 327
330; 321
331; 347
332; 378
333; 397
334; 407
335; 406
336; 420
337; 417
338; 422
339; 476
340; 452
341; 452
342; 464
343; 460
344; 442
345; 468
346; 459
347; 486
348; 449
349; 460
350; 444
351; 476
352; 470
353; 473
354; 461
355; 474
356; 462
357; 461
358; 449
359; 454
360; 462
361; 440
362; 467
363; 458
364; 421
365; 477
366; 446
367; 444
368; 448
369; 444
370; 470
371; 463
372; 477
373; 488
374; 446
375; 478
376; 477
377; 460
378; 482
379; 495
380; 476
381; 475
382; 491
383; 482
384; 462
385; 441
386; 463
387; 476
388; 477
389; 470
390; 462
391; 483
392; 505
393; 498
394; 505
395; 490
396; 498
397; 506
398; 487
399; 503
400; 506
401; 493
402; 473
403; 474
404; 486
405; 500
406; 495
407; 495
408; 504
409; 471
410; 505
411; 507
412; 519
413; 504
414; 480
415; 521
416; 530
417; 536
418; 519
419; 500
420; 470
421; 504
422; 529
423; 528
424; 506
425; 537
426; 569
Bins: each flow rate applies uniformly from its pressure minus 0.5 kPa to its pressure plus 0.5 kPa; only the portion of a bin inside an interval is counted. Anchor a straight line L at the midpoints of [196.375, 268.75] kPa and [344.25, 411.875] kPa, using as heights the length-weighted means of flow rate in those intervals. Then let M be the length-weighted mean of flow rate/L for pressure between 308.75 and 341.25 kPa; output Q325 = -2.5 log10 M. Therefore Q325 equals 0.34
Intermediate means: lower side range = 532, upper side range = 474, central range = 362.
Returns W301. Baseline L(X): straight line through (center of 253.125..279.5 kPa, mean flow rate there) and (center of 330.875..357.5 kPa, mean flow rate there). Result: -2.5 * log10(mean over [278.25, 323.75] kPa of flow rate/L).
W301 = 0.109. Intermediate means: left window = 527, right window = 445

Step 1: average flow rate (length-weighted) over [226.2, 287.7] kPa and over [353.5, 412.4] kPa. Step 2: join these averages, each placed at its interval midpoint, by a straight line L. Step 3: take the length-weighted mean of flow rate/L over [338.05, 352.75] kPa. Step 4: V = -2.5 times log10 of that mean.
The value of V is 0.07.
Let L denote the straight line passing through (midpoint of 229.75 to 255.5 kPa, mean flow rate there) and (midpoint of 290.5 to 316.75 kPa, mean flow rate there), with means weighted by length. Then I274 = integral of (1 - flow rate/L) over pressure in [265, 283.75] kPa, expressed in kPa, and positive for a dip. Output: -0.9 kPa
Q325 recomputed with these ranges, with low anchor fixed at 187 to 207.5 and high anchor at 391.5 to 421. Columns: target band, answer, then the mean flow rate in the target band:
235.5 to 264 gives -0.08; 543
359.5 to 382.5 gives 0.08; 465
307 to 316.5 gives 0.21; 415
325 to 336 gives 0.41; 345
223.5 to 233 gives -0.09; 546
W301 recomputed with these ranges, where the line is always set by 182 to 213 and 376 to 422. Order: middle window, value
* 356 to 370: 0.10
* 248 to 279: -0.05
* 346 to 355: 0.07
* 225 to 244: -0.09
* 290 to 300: 0.03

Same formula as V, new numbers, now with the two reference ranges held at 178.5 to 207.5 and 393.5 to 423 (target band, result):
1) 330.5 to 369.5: 0.13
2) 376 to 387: 0.06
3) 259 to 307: 0.00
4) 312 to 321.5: 0.41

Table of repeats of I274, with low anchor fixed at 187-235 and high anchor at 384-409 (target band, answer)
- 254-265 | -0.6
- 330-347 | 2.4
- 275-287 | -0.3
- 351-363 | 0.8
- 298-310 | 1.0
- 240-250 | -0.5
